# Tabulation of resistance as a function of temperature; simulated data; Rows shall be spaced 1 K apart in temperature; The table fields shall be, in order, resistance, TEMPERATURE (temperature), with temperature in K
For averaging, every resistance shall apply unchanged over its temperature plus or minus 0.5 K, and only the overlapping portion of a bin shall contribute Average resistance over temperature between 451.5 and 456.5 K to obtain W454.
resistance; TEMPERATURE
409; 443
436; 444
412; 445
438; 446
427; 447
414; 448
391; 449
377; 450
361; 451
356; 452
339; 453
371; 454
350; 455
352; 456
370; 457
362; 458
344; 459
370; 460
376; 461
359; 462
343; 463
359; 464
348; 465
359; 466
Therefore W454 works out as 354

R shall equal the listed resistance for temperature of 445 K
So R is 412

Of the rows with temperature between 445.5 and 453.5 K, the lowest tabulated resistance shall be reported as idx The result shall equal 339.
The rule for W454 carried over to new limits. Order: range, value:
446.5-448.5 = 420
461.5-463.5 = 351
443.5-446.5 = 429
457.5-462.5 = 362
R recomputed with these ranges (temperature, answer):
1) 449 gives 391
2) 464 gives 359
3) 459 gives 344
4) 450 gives 377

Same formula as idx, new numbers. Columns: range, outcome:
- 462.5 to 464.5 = 343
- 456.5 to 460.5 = 344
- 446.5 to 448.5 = 414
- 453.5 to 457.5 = 350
